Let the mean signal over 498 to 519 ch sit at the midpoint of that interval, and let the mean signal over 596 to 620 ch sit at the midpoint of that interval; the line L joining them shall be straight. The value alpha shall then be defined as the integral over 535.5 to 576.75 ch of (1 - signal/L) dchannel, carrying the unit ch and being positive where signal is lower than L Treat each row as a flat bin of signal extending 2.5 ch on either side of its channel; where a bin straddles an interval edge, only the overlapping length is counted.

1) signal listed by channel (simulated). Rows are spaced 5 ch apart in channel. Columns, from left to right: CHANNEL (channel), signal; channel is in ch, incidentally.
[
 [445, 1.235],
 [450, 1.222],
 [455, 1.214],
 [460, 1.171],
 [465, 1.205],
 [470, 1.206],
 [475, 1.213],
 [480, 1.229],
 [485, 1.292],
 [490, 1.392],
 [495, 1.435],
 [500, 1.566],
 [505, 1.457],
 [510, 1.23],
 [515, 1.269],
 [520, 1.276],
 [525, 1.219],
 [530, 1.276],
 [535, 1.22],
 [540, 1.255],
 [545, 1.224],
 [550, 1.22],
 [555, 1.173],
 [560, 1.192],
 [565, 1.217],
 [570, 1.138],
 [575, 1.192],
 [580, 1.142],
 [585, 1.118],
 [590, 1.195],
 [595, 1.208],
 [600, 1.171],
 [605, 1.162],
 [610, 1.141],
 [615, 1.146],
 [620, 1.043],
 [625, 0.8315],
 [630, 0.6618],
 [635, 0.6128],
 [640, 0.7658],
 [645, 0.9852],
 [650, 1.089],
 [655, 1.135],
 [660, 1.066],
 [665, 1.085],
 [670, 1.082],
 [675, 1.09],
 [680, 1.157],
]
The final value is 1.96 ch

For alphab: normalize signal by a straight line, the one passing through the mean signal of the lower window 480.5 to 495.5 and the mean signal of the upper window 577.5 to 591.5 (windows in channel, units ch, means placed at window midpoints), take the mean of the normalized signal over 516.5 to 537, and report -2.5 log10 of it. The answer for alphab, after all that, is 0.015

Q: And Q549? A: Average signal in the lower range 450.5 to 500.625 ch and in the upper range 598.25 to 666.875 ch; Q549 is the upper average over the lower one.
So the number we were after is 0.77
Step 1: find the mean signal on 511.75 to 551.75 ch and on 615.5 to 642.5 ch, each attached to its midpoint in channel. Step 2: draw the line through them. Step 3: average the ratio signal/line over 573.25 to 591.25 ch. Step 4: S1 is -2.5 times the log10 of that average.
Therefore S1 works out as -0.14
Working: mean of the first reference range 1.25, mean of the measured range 1.16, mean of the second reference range 0.81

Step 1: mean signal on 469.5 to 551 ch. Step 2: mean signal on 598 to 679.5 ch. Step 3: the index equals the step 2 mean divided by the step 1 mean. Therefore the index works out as 0.78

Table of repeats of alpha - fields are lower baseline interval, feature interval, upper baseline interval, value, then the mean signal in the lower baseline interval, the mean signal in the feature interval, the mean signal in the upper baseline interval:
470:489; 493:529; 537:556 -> -3.2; 1.25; 1.35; 1.22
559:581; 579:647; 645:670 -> 7.4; 1.18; 1.01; 1.08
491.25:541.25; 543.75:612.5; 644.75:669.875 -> 2.2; 1.32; 1.18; 1.08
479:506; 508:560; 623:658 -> 0.7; 1.4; 1.23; 0.872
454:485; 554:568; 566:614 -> -0.2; 1.21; 1.19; 1.16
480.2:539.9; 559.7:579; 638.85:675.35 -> 0.5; 1.32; 1.18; 1.04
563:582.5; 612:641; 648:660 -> 7.1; 1.17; 0.853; 1.1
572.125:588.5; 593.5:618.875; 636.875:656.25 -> -1.8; 1.15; 1.16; 0.972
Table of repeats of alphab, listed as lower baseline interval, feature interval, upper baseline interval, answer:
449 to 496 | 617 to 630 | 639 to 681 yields 0.223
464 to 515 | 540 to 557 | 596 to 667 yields -0.023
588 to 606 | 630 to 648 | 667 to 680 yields 0.411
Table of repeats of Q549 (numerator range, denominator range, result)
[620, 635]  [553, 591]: 0.66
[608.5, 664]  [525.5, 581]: 0.79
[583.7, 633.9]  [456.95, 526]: 0.81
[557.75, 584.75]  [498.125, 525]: 0.87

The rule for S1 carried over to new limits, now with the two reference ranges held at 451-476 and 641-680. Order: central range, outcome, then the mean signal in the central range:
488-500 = -0.219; 1.45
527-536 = -0.085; 1.25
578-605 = -0.049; 1.17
